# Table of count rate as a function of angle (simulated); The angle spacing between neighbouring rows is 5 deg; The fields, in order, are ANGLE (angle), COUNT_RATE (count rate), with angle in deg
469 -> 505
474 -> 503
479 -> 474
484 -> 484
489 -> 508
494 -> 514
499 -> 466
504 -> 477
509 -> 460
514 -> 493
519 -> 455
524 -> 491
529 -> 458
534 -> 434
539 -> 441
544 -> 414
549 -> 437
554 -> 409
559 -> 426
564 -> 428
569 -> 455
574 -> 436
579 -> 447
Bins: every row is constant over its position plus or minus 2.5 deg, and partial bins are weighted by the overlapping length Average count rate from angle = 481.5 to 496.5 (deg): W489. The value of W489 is 502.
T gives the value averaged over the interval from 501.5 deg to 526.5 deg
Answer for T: 475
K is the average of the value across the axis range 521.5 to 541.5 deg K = 456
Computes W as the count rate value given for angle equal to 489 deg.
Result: 508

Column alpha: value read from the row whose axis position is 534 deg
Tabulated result 434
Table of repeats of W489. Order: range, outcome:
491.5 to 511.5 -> 479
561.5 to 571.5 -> 442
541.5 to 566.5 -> 423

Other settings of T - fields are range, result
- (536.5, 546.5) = 428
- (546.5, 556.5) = 423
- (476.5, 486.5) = 479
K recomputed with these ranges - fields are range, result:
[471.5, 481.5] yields 488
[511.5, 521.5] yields 474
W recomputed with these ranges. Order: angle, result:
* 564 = 428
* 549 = 437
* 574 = 436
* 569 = 455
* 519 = 455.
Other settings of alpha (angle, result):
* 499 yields 466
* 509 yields 460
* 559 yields 426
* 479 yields 474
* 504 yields 477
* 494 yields 514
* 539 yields 441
